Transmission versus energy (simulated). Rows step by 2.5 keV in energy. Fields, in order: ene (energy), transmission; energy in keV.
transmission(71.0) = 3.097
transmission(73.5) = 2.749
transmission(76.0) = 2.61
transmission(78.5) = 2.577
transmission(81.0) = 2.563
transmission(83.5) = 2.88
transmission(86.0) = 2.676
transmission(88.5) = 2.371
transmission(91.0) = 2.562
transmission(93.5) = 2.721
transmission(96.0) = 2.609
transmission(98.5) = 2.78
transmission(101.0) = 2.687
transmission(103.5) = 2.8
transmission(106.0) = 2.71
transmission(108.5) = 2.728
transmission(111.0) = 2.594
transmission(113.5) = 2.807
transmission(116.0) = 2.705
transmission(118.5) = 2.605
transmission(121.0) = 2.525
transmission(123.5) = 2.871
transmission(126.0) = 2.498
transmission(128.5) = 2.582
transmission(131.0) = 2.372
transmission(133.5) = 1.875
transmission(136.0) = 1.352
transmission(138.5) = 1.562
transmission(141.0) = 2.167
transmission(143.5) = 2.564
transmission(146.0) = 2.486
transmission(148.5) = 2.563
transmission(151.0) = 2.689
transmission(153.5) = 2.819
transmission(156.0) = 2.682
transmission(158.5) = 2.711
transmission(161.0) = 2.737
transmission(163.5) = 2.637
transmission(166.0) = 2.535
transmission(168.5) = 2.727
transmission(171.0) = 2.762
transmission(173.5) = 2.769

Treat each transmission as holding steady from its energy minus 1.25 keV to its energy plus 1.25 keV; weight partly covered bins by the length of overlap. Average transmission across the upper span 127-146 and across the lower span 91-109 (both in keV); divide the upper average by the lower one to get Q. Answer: 0.78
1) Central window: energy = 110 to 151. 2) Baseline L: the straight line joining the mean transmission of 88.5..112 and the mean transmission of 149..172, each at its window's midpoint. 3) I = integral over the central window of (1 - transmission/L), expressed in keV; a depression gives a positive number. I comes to 4.5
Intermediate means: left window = 2.67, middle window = 2.39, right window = 2.69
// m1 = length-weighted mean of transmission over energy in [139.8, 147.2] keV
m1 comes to 2.41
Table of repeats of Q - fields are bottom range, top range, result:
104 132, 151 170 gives 1.02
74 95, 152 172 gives 1.03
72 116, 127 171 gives 0.91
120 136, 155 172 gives 1.13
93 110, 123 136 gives 0.85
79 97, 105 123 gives 1.02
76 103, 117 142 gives 0.85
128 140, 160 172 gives 1.40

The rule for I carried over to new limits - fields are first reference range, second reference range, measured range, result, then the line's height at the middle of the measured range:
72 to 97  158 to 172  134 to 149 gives 3.3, 2.67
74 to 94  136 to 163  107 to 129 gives -1.1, 2.53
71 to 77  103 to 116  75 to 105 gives 1.0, 2.75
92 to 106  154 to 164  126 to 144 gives 4.2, 2.71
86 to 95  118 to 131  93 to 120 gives -1.3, 2.58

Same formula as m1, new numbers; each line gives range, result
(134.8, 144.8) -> 1.92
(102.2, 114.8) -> 2.73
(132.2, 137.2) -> 1.62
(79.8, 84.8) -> 2.72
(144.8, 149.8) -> 2.53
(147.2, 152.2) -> 2.62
